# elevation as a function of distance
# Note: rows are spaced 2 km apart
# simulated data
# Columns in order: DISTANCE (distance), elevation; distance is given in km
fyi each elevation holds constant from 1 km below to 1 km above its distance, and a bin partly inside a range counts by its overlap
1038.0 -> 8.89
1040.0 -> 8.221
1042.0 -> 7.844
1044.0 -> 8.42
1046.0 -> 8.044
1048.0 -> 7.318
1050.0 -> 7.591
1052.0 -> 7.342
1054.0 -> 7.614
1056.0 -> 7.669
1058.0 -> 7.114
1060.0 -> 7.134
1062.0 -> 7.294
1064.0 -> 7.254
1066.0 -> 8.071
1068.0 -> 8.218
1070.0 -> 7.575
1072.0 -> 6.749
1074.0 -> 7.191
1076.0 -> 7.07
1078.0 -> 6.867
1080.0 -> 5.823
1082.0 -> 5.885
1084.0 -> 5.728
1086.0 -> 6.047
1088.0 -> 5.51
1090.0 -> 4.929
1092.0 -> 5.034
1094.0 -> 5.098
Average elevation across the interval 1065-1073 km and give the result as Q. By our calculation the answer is 7.65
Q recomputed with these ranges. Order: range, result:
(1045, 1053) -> 7.57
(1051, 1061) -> 7.37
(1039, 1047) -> 8.13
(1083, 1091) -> 5.55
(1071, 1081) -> 6.74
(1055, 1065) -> 7.29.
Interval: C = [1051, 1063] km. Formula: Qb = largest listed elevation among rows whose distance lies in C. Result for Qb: 7.669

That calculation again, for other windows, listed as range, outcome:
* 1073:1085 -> 7.191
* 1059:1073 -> 8.218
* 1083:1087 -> 6.047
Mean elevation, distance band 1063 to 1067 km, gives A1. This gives 7.66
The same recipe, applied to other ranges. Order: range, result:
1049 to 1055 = 7.52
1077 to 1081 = 6.35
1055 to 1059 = 7.39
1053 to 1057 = 7.64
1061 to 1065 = 7.27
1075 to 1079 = 6.97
